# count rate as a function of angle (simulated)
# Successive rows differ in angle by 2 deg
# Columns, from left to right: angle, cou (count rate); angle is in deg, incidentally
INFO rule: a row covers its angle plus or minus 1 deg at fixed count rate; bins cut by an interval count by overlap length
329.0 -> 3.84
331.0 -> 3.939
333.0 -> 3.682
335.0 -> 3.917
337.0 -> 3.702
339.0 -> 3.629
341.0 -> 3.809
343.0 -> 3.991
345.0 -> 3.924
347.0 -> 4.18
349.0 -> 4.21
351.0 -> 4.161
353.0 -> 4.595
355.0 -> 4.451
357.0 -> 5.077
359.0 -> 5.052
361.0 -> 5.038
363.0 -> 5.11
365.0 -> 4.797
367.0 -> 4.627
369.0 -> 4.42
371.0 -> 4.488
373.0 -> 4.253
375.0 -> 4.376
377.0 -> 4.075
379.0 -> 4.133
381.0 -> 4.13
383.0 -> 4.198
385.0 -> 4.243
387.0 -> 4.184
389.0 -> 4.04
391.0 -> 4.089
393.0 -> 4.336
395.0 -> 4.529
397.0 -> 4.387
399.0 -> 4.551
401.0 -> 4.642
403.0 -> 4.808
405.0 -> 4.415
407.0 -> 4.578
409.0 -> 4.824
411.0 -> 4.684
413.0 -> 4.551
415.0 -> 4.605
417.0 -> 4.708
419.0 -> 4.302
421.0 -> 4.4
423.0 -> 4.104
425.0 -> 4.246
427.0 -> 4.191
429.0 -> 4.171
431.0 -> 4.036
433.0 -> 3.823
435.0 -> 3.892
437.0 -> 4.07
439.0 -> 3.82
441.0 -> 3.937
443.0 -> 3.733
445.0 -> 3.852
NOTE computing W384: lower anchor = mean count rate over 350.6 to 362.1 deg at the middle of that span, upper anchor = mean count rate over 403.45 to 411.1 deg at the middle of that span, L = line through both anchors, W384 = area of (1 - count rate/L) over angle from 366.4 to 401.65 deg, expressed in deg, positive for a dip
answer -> 2.9 deg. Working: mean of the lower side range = 4.76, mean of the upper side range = 4.63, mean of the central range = 4.31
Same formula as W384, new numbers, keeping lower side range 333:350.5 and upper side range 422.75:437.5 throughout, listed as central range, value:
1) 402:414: -1.8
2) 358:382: -3.5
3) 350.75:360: -1.8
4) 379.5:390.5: -0.5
